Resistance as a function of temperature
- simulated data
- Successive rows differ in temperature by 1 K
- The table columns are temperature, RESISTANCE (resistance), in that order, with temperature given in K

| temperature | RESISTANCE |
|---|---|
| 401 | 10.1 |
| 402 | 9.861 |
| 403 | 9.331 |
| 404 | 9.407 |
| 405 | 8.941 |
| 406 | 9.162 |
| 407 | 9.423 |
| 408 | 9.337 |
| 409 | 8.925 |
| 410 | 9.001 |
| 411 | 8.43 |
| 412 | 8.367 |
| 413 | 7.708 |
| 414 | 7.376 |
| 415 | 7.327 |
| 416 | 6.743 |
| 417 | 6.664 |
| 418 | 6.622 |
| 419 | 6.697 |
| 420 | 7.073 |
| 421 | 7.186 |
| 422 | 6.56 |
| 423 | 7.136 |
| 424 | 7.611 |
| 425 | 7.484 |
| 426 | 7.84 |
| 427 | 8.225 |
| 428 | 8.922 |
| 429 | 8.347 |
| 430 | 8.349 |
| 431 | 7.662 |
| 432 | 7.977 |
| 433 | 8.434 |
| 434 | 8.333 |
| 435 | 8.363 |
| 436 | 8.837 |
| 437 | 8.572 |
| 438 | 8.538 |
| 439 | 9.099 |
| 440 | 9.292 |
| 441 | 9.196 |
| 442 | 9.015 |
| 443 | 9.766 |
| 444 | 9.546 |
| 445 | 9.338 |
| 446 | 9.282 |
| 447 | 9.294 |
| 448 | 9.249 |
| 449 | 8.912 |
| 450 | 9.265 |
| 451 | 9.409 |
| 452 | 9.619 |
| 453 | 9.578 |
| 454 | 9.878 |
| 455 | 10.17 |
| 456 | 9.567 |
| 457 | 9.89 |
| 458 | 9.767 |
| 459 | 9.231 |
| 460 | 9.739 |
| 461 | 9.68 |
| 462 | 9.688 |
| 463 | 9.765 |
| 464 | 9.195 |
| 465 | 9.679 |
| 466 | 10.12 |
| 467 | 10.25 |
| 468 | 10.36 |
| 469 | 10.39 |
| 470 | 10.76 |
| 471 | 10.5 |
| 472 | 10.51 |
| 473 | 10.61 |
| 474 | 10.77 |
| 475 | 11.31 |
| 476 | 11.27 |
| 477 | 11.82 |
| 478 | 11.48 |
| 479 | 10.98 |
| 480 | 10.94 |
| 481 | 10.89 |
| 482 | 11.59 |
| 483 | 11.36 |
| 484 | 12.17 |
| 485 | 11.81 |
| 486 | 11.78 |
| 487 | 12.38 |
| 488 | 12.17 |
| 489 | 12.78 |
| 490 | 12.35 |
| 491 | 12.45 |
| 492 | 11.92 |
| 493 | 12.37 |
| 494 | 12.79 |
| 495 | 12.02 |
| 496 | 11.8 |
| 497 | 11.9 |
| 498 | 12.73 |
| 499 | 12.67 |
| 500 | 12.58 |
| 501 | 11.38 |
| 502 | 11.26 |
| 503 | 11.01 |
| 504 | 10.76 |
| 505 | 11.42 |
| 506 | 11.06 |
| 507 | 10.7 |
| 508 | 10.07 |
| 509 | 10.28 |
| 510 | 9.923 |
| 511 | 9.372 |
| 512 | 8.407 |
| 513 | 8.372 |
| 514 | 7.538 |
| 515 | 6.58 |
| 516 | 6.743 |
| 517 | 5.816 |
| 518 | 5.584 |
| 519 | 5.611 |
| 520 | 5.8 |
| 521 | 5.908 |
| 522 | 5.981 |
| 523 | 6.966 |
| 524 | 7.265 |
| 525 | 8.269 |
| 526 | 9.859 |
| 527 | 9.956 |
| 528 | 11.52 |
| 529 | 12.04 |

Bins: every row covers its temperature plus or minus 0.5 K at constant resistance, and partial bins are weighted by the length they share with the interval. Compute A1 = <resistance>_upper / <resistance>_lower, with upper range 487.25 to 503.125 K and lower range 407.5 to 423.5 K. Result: 1.61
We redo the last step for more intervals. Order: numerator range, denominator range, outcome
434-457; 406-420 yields 1.17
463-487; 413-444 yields 1.36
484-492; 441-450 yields 1.32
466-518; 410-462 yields 1.27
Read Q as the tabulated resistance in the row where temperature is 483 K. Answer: 11.36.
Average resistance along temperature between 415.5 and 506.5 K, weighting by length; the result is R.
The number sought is 9.95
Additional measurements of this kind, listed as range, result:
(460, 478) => 10.4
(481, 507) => 11.9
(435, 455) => 9.25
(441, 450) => 9.29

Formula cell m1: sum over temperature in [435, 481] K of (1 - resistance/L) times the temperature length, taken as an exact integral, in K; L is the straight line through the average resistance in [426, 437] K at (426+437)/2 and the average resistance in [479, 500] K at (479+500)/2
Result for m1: 0.7 K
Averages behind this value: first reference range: 8.33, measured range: 9.86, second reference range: 12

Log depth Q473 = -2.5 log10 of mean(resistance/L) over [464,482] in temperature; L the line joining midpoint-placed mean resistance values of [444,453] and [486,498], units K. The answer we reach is 0.03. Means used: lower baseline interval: 9.33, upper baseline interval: 12.3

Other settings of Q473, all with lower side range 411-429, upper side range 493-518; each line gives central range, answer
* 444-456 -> -0.126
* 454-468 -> -0.116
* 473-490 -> -0.220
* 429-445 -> -0.095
